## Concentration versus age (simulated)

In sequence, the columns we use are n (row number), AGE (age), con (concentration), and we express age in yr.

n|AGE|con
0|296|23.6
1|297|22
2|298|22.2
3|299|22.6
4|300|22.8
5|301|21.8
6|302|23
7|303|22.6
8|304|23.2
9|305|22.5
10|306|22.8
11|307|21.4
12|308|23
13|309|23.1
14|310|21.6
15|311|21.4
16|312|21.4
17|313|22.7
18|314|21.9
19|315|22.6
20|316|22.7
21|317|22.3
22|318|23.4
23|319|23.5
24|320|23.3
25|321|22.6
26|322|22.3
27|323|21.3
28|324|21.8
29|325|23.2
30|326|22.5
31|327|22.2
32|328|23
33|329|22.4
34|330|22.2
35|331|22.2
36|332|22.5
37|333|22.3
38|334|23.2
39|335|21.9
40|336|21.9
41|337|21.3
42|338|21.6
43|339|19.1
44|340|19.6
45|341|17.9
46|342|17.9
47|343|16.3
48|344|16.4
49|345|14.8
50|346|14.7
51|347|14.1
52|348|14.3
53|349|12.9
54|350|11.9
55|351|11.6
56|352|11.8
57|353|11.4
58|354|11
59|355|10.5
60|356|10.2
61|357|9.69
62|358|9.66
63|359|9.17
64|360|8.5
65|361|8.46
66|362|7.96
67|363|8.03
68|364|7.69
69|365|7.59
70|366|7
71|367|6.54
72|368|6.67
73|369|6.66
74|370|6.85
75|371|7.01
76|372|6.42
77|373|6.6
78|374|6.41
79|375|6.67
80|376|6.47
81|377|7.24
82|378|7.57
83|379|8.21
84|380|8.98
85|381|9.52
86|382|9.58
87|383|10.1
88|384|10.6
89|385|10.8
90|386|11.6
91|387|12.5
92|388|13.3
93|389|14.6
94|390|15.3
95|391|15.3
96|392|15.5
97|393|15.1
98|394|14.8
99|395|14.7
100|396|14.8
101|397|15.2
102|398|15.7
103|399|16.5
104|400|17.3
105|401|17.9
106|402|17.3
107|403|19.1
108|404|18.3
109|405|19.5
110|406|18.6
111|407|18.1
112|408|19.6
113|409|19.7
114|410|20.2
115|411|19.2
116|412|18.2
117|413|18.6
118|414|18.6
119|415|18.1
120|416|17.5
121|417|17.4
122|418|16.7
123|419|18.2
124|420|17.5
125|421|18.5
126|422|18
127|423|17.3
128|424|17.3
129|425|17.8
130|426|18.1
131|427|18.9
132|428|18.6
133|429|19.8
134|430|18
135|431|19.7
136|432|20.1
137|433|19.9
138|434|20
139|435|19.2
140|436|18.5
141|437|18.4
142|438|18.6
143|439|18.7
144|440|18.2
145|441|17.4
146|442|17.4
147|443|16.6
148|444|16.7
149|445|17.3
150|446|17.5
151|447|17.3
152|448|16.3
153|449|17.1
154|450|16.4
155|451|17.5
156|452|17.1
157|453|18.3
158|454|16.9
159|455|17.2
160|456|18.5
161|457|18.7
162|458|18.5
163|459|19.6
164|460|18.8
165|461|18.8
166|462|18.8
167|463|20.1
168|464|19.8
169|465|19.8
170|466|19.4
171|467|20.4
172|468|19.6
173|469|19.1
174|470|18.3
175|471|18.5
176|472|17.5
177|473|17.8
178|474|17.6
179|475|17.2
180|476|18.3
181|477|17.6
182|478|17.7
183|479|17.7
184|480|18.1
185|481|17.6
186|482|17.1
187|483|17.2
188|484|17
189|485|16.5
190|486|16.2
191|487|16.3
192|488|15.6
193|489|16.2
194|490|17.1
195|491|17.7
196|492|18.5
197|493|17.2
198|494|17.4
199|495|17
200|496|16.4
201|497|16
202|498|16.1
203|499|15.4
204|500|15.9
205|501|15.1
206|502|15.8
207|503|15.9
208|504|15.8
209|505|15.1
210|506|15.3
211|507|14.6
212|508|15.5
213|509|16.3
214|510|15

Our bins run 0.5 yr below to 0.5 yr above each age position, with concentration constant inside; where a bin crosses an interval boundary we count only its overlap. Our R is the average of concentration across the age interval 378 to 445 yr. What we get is 16.6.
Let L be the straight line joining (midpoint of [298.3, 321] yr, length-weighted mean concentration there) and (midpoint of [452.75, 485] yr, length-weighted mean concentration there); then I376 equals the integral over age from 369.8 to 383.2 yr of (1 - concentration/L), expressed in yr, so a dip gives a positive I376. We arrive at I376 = 8.46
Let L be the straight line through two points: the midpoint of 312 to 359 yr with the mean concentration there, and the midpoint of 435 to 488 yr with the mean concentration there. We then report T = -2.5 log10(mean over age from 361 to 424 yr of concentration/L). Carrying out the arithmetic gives 0.336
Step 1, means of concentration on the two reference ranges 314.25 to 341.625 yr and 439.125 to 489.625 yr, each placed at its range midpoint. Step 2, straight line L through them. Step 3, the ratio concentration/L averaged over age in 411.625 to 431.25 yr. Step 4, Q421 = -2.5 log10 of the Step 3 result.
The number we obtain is 0.06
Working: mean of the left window 22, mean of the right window 17.8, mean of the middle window 18.1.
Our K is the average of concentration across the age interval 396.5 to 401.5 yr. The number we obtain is 16.5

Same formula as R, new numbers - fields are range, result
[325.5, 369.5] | 14.8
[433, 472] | 18.3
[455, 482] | 18.6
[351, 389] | 8.9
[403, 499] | 18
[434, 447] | 17.9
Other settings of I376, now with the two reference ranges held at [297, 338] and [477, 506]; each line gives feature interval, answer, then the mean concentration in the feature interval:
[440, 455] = 0.76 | 17.2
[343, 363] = 9.13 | 11.6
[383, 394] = 3.66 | 13.4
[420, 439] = 0.00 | 18.7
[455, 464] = -0.63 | 18.9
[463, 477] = -1.12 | 18.7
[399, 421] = 1.14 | 18.3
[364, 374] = 6.70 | 6.84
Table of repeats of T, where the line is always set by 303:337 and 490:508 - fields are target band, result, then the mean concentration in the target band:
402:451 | 0.03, 18.2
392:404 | 0.21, 16.3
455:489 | -0.06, 18.1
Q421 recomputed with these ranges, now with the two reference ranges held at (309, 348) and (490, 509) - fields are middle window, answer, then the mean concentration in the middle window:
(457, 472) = -0.12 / 19.2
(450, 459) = -0.03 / 17.9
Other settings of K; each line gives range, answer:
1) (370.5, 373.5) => 6.68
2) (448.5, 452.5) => 17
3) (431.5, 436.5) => 19.5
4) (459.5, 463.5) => 19.1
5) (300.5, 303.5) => 22.5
